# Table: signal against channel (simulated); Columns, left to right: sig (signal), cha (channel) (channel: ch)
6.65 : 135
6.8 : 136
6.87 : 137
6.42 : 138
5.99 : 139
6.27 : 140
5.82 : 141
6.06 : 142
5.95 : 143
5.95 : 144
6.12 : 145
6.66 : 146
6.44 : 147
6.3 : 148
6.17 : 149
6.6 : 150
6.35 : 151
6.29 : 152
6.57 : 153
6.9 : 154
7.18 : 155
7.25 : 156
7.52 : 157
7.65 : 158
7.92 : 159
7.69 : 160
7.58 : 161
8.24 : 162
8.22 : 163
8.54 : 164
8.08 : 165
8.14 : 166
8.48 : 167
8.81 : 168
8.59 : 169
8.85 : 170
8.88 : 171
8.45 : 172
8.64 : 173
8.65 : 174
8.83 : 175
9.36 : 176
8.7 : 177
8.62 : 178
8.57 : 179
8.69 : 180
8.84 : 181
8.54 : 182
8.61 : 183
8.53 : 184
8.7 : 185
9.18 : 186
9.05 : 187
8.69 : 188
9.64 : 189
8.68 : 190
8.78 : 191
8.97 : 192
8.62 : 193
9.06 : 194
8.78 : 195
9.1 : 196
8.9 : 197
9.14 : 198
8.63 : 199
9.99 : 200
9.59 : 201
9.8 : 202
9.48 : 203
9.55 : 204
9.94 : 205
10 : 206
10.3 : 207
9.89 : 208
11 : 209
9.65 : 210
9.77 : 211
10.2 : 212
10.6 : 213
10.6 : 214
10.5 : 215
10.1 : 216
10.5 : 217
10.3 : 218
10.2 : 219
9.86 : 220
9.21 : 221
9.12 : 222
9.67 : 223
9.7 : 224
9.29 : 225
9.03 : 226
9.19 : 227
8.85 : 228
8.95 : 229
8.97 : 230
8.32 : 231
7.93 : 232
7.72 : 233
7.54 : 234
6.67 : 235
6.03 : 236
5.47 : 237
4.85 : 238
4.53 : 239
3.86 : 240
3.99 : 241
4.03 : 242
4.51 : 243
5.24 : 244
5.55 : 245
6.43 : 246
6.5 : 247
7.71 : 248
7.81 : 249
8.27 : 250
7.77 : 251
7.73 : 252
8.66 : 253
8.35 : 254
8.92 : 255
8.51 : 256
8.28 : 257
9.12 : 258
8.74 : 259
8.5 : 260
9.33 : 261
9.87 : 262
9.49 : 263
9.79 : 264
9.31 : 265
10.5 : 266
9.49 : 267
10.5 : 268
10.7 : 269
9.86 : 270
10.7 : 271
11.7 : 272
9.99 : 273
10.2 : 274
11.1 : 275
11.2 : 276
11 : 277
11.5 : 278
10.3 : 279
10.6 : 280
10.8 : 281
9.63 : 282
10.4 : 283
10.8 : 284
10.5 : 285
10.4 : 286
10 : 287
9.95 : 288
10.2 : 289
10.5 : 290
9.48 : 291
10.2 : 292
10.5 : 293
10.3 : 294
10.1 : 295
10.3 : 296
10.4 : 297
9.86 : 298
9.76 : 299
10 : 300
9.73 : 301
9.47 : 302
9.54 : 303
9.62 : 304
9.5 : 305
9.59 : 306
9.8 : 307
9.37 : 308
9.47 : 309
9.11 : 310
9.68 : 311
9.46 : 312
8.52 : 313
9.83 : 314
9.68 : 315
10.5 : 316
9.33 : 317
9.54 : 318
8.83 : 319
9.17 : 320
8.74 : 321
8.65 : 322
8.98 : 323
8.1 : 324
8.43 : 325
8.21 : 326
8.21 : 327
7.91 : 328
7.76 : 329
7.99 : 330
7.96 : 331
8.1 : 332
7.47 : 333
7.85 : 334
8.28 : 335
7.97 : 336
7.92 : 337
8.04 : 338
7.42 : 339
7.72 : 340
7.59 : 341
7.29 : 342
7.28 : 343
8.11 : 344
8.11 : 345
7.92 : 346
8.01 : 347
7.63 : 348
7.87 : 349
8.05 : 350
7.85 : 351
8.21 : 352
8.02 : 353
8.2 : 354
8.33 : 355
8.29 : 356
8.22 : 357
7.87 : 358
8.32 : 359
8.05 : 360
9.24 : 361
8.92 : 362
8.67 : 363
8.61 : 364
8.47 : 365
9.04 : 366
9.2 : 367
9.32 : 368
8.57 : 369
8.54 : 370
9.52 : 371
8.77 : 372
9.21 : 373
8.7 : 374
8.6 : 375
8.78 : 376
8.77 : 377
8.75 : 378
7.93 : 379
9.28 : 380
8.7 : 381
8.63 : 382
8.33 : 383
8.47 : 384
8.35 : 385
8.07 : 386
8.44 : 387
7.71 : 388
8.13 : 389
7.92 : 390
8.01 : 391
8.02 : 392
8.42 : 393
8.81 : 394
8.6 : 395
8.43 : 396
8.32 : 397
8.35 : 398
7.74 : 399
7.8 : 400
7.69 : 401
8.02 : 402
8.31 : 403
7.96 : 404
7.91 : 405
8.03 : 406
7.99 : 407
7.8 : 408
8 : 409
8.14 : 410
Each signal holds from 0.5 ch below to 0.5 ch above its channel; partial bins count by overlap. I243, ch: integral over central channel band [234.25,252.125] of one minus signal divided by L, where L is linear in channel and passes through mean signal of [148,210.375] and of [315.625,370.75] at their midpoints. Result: 5.4 ch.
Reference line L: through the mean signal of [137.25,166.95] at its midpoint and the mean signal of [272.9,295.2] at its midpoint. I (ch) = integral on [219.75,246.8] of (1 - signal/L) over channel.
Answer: 5.6 ch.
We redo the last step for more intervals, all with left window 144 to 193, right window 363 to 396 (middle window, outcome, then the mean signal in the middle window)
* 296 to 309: -2.09 ch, 9.73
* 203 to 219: -3.97 ch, 10.2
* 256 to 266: -1.10 ch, 9.19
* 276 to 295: -4.70 ch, 10.4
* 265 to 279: -3.85 ch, 10.6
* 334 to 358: 1.62 ch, 7.92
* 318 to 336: 0.31 ch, 8.3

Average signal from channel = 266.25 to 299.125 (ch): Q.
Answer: 10.4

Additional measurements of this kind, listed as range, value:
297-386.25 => 8.64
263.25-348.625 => 9.36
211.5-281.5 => 8.72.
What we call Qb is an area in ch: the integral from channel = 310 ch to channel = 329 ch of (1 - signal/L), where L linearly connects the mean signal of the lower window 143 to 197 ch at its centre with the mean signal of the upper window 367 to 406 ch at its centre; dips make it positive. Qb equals -1.5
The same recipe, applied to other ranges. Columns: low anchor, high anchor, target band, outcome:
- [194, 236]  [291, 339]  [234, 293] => 3.19 ch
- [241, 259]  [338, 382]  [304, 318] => -2.99 ch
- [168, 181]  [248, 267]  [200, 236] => -2.72 ch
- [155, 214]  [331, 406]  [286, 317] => -4.78 ch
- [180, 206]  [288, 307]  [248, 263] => 1.62 ch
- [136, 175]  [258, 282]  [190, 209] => -2.19 ch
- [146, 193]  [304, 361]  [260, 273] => -2.69 ch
